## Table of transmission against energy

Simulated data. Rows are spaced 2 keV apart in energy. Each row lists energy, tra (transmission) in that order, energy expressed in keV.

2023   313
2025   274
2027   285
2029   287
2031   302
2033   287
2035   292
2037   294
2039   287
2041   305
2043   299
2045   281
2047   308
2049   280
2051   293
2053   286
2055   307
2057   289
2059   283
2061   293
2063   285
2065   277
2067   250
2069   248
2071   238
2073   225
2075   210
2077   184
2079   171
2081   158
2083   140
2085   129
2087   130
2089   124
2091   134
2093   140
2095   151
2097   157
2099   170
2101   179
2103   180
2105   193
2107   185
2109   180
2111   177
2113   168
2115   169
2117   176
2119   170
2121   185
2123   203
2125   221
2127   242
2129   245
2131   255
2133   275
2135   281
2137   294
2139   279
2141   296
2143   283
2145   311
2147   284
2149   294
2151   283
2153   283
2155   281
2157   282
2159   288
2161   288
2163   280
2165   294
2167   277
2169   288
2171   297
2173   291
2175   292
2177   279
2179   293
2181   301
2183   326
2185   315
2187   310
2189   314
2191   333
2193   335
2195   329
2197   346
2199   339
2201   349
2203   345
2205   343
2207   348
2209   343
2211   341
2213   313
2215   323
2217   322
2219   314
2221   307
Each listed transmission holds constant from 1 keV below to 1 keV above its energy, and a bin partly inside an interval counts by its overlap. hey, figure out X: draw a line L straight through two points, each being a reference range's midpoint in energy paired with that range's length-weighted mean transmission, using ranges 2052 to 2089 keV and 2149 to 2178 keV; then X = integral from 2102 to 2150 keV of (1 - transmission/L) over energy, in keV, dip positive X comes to 5.8 keV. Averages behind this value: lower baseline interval 225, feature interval 231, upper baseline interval 286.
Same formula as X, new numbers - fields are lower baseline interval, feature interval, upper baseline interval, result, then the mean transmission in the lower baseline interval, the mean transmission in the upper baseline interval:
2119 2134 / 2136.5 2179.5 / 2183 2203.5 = -1.98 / 228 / 331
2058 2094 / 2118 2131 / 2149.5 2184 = 1.80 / 201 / 290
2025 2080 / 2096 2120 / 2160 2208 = 9.46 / 272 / 313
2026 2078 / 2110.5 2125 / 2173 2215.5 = 5.69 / 276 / 324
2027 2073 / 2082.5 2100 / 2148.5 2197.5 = 8.92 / 284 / 300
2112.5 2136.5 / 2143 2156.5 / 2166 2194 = -1.66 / 218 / 304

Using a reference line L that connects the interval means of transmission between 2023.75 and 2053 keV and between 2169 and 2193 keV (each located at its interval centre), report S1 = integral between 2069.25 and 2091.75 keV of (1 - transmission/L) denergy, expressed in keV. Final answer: 9.5 keV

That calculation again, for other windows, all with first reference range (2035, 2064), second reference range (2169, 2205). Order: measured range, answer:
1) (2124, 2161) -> 3.9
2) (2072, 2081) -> 3.1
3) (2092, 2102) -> 4.7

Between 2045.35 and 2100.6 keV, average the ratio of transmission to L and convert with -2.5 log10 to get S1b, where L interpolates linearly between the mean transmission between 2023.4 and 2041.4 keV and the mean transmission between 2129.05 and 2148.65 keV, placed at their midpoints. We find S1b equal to 0.31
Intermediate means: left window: 291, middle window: 217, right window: 283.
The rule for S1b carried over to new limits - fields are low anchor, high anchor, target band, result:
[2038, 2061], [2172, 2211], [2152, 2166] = 0.112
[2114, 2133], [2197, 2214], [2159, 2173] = -0.037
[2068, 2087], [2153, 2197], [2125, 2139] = -0.055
